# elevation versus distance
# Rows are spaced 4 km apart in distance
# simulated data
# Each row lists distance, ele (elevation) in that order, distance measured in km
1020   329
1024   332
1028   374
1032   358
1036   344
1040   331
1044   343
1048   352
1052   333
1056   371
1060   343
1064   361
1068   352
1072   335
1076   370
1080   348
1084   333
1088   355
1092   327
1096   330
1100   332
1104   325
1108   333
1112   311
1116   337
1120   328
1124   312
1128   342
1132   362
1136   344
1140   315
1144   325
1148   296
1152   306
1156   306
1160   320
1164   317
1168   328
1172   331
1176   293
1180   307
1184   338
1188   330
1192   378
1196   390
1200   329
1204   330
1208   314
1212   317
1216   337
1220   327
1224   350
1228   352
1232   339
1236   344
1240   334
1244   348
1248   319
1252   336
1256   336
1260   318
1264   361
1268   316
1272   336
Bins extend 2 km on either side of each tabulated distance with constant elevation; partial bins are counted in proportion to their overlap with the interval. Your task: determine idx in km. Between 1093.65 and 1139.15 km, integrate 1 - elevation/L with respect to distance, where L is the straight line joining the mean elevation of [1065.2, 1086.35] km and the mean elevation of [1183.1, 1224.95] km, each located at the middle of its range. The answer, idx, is 1.80 km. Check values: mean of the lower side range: 348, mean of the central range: 332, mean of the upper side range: 340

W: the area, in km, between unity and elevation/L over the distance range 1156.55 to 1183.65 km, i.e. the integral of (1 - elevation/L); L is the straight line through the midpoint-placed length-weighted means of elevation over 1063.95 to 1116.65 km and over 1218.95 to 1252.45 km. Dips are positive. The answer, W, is 1.77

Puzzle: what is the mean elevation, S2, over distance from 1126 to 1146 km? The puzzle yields 338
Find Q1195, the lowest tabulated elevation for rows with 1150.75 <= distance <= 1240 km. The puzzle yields 293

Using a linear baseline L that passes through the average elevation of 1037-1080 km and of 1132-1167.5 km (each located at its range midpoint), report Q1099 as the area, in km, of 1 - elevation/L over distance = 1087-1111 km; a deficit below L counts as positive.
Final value 0.3 km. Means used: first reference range 349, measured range 332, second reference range 319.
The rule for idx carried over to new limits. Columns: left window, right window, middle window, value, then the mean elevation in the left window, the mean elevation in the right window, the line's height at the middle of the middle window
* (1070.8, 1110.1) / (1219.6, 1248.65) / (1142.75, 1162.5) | 1.71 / 339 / 341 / 340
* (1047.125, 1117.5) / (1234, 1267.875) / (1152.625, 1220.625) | 1.90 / 341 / 336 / 338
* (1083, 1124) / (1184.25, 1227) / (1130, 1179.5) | 2.27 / 330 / 340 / 335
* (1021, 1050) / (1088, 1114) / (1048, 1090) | -1.57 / 347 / 329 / 338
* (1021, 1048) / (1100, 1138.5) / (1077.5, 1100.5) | -0.07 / 347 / 332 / 338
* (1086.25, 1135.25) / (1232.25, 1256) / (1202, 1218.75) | 0.55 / 333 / 336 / 336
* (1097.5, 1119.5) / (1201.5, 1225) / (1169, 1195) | -0.29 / 328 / 328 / 328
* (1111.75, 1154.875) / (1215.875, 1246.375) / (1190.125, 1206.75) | -0.92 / 325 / 341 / 336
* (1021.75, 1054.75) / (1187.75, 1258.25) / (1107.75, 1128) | 1.07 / 346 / 340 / 343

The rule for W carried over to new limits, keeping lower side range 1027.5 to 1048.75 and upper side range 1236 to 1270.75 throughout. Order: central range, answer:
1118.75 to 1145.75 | 0.7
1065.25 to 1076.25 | -0.1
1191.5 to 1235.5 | -0.5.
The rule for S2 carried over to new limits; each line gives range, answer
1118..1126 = 320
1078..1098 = 339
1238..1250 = 334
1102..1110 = 329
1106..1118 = 327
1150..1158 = 306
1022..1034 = 355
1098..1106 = 328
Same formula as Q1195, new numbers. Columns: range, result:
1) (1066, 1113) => 311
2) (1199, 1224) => 314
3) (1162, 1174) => 317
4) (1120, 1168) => 296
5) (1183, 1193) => 330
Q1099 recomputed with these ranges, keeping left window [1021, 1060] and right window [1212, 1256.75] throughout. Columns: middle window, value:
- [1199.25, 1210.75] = 0.53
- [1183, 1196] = -0.61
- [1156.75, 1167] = 0.70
